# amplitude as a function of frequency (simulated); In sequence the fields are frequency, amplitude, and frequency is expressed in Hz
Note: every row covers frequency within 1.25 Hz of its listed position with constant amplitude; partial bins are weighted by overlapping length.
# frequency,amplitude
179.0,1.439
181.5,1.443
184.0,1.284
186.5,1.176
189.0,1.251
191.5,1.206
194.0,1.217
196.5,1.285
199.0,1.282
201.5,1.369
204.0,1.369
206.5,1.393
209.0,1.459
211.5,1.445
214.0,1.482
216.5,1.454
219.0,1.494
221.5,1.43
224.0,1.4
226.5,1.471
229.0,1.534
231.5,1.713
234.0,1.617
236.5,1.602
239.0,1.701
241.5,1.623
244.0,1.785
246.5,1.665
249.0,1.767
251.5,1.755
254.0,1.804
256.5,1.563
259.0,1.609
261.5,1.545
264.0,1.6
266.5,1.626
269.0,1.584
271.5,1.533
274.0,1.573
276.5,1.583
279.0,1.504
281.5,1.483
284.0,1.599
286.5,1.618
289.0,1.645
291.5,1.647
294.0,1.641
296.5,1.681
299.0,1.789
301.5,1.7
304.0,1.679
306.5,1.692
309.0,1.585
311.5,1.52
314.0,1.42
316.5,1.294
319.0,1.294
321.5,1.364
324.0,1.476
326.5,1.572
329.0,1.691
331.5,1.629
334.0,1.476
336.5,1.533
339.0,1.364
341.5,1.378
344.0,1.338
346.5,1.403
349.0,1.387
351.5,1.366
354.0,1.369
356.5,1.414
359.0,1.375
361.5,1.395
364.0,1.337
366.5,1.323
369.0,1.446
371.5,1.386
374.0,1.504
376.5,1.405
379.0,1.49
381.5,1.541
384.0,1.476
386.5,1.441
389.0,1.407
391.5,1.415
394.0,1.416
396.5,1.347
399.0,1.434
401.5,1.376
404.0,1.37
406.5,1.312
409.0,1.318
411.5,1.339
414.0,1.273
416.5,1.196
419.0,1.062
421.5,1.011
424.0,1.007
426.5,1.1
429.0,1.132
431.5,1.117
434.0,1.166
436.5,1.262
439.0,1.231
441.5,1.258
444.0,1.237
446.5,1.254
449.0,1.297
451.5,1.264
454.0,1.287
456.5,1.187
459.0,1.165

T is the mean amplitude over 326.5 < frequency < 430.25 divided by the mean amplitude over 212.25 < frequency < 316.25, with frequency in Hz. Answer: 0.86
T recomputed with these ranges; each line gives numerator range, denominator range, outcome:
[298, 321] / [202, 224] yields 1.08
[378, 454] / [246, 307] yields 0.79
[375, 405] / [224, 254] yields 0.86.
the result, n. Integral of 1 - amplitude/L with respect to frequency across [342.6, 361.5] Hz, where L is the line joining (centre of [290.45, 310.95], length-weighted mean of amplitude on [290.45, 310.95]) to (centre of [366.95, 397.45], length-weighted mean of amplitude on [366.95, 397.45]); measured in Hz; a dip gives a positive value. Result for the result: 1.8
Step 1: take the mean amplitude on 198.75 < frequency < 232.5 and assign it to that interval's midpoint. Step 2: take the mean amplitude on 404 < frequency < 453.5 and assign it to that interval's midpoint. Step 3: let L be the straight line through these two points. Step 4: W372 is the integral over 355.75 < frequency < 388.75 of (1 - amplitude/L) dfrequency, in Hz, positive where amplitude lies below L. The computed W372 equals -4.0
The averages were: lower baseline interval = 1.45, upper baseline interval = 1.21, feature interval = 1.43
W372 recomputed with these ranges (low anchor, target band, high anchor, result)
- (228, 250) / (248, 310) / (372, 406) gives -1.1 Hz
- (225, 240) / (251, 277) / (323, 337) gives -0.4 Hz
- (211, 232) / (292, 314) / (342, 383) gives -3.2 Hz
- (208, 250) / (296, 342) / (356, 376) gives -2.5 Hz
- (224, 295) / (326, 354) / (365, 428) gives -0.1 Hz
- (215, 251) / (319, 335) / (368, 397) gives -0.2 Hz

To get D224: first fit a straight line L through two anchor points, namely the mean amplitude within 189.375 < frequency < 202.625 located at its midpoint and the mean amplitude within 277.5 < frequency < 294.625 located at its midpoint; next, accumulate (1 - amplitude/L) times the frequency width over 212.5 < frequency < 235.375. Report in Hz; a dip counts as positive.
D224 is -2.4 Hz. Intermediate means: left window 1.27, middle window 1.51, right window 1.59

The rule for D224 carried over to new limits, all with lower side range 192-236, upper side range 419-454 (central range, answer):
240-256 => -3.8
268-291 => -3.6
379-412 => -4.8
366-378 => -1.6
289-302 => -3.3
